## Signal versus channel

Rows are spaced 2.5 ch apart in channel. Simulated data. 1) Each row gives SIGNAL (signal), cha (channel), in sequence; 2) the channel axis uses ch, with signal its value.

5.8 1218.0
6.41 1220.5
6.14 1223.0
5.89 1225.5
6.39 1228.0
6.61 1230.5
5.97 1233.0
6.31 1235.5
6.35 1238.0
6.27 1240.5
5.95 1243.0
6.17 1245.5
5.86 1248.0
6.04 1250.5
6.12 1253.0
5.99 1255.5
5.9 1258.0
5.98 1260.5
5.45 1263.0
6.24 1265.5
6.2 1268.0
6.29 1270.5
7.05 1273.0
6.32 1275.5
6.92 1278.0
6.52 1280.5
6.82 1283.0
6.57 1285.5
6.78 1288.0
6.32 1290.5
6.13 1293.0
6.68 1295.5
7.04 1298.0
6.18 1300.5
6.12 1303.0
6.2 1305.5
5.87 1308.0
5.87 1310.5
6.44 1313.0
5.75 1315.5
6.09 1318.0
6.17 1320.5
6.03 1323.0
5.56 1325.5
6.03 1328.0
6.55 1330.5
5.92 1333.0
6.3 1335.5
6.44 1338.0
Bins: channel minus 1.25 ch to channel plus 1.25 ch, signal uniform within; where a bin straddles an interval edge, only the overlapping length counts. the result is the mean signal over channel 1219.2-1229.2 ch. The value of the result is 6.2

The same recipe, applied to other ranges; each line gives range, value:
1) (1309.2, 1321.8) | 6.06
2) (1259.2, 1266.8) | 5.89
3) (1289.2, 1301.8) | 6.47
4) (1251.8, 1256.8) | 6.05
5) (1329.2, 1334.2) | 6.24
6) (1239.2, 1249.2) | 6.06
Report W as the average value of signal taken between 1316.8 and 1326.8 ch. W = 5.96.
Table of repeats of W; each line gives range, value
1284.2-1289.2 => 6.68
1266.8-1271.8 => 6.25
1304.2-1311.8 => 5.98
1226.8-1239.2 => 6.33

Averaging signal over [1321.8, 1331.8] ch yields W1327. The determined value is 6.04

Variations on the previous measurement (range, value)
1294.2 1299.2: 6.85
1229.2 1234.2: 6.29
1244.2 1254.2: 6.05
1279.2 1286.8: 6.64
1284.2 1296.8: 6.5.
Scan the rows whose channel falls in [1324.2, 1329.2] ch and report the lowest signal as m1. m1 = 5.56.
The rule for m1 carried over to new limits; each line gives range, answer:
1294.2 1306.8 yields 6.12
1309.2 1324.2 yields 5.75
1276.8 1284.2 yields 6.52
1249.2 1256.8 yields 5.99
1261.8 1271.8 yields 5.45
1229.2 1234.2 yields 5.97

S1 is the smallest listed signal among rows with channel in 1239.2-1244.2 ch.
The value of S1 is 5.95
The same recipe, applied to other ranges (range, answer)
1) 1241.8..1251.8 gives 5.86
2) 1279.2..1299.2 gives 6.13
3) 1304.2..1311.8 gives 5.87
